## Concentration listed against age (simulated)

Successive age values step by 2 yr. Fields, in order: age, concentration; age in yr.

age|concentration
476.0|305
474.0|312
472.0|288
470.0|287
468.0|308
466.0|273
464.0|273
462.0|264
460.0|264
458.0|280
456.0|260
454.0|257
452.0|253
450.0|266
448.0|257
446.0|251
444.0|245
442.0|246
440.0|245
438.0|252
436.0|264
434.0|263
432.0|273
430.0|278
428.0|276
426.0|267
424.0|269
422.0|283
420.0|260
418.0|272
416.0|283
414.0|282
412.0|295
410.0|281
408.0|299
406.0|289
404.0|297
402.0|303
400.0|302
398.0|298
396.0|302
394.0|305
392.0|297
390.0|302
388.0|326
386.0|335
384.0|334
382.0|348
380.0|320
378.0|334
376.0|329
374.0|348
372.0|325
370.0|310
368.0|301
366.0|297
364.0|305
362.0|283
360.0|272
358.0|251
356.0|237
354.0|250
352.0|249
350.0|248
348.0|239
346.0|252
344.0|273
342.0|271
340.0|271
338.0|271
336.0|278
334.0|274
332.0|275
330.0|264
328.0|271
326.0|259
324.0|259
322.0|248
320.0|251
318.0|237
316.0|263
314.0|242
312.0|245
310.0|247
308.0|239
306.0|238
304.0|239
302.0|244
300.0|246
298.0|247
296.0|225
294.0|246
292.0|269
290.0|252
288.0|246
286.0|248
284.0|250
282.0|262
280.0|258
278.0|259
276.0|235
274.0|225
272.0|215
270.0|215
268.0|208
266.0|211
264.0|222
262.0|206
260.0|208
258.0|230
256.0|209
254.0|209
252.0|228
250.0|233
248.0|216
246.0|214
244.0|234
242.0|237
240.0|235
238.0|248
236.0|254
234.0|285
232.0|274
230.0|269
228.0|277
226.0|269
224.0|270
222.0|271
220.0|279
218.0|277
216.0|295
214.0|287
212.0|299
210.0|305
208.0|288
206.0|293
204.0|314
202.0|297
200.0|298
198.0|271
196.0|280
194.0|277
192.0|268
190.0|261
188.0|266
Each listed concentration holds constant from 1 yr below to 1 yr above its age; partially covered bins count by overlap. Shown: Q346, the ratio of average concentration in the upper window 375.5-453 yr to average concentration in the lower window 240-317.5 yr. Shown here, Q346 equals 1.22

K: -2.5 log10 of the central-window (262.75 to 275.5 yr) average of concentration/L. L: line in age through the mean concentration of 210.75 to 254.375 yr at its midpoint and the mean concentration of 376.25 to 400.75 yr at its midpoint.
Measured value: 0.25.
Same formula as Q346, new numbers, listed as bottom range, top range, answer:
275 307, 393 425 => 1.17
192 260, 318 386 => 1.07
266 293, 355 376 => 1.22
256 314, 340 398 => 1.24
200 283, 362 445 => 1.16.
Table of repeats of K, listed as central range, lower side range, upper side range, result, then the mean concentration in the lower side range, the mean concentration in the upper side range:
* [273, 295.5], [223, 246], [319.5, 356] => 0.041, 257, 261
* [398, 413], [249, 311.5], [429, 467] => -0.162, 235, 261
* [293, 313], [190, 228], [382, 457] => 0.172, 285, 281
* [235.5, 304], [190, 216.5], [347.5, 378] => 0.225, 289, 285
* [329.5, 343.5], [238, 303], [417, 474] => -0.111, 233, 268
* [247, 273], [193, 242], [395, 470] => 0.273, 279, 274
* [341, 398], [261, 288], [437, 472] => -0.180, 232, 264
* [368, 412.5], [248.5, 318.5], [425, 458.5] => -0.233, 236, 260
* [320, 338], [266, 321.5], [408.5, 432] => -0.057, 242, 277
